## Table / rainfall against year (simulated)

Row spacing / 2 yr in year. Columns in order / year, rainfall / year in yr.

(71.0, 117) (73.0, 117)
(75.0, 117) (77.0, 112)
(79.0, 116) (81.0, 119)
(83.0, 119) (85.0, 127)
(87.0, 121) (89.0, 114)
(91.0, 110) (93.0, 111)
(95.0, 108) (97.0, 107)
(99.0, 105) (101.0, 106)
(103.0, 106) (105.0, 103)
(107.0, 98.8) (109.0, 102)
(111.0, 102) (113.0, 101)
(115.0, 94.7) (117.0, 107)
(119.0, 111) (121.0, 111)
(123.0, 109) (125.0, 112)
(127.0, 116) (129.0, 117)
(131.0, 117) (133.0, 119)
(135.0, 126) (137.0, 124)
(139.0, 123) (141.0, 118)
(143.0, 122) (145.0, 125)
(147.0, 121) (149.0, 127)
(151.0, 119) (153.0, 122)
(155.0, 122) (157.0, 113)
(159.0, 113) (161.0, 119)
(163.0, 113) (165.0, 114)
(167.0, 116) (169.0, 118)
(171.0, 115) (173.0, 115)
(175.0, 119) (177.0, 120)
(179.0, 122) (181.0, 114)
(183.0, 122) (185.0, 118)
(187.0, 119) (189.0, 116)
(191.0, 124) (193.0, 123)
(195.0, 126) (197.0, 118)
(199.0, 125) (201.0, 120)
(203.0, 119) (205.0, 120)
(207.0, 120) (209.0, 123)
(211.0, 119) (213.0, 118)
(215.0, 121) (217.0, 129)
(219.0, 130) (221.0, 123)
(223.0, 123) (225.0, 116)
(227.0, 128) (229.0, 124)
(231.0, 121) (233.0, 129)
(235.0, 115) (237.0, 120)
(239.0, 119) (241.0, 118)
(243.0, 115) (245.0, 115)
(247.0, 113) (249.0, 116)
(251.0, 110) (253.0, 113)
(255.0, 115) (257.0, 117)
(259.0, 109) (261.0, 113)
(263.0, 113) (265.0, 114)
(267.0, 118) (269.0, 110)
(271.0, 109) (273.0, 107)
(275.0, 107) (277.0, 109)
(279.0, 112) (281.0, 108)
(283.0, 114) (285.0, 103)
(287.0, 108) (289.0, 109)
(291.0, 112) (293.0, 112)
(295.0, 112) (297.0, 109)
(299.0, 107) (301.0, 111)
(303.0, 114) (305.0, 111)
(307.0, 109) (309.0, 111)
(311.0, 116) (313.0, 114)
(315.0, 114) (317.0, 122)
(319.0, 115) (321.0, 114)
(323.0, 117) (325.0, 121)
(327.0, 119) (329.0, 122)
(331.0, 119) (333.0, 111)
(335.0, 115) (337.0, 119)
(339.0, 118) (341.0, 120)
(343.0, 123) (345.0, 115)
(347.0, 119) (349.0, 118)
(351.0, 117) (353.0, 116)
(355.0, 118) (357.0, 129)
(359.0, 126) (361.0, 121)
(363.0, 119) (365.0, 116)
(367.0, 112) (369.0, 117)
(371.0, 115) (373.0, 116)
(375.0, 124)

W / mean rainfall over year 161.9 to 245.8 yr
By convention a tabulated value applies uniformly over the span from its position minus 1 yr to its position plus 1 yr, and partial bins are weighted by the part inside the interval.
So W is 120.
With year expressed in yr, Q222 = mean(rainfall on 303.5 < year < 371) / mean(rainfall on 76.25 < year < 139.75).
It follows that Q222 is 1.05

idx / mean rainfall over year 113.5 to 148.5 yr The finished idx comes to 116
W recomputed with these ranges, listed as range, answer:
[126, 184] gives 119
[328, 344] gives 118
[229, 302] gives 113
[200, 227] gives 122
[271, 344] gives 113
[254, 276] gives 112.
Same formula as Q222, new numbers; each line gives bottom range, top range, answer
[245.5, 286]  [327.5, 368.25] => 1.06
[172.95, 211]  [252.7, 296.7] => 0.92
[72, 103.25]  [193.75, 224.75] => 1.07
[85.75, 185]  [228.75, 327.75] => 0.99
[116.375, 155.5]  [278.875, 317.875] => 0.94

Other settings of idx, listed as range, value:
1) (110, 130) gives 108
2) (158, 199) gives 118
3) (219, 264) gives 118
